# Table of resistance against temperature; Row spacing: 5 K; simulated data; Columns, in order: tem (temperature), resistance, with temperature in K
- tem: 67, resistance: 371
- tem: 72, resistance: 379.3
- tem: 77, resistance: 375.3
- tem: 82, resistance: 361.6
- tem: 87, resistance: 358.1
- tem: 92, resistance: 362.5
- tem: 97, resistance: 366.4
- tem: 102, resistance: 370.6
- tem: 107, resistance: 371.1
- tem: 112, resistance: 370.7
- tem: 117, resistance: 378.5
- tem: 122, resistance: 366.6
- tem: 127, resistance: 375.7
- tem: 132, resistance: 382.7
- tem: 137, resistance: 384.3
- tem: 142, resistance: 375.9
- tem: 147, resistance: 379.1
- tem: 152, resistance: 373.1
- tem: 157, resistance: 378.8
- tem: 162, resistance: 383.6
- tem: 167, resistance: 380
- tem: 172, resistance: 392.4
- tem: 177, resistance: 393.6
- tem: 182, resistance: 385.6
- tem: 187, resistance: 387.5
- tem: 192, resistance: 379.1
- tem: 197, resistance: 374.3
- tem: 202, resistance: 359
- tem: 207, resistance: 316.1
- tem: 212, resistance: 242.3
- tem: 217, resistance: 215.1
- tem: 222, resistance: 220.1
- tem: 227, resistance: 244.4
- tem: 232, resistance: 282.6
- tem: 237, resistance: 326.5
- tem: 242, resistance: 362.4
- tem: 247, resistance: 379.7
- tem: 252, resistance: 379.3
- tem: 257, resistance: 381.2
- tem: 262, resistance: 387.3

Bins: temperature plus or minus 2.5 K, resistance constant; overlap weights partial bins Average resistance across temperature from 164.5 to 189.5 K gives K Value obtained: 388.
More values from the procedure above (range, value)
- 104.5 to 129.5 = 373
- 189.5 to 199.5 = 377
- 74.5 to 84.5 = 368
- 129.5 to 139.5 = 384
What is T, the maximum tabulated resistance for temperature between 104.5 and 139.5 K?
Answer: 384.3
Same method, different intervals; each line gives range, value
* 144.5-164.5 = 383.6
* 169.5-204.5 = 393.6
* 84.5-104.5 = 370.6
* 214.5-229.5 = 244.4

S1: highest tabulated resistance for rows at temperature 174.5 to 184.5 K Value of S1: 393.6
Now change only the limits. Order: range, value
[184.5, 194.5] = 387.5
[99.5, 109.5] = 371.1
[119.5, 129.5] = 375.7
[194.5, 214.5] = 374.3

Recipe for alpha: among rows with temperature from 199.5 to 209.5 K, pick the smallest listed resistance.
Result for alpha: 316.1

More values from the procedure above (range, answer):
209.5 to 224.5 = 215.1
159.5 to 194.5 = 379.1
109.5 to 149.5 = 366.6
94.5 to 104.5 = 366.4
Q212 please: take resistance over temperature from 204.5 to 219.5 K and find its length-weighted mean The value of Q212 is 258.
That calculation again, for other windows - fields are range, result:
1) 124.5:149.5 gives 380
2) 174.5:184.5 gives 390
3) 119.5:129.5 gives 371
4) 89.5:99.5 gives 364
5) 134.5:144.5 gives 380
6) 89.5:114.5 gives 368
